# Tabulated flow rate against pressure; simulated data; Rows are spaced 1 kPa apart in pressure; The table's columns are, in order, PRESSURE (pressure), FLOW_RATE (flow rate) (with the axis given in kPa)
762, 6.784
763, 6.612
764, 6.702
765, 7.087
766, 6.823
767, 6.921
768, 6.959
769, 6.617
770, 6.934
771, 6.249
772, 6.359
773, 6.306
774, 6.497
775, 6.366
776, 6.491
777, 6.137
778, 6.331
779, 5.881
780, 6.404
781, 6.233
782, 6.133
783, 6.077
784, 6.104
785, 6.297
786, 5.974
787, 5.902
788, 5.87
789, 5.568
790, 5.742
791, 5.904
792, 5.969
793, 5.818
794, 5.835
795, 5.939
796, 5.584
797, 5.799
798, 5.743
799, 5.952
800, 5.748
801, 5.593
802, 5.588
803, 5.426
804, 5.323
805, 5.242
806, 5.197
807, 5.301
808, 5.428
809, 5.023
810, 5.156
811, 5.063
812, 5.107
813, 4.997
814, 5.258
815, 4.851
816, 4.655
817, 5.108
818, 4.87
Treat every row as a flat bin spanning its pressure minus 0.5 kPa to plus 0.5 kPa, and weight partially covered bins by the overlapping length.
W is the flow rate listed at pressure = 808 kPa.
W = 5.428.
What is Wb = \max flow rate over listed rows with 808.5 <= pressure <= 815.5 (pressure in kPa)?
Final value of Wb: 5.258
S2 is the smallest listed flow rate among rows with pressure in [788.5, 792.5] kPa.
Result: 5.568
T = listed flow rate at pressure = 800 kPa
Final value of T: 5.748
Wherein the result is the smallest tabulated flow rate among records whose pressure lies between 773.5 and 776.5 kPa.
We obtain 6.366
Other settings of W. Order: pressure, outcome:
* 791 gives 5.904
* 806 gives 5.197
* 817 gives 5.108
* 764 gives 6.702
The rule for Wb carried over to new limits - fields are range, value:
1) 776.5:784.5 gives 6.404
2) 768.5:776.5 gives 6.934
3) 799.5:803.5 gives 5.748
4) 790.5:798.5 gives 5.969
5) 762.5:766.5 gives 7.087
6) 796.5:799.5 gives 5.952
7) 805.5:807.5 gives 5.301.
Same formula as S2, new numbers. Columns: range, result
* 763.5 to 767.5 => 6.702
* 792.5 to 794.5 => 5.818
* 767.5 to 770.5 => 6.617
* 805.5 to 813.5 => 4.997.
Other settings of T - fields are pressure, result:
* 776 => 6.491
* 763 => 6.612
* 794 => 5.835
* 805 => 5.242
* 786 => 5.974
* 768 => 6.959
